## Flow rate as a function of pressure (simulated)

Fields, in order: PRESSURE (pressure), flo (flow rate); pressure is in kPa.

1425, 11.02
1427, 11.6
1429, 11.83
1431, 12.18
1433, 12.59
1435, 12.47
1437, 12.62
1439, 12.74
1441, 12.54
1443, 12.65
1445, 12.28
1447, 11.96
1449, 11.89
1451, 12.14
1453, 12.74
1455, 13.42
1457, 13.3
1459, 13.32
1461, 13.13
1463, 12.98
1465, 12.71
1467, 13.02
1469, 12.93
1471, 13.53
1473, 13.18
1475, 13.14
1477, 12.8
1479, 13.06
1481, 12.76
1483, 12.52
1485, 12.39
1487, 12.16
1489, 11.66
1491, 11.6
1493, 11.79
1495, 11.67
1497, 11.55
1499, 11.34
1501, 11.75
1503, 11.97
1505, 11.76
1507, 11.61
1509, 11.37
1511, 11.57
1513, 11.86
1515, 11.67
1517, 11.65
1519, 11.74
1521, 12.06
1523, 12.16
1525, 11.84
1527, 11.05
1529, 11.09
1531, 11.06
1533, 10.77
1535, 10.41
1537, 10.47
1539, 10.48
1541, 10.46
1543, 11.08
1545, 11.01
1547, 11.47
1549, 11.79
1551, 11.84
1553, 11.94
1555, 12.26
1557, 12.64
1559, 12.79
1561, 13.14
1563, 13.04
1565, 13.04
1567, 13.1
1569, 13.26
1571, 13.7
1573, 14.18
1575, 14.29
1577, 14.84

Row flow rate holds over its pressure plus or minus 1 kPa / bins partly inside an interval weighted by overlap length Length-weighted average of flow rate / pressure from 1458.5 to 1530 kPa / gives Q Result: 12.2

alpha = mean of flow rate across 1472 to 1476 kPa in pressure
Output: 13.2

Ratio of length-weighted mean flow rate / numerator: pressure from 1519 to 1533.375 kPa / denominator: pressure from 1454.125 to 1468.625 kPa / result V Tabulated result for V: 0.88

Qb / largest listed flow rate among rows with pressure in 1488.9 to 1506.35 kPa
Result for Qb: 11.97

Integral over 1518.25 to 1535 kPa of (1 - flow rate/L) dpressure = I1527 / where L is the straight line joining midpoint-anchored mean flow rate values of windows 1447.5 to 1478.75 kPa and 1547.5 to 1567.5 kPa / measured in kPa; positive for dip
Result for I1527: 1.7 kPa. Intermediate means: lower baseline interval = 12.9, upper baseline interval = 12.5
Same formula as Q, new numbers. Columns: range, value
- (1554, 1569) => 12.9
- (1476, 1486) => 12.7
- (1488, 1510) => 11.6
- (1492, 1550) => 11.4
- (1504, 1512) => 11.6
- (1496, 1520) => 11.7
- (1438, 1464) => 12.7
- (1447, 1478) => 12.9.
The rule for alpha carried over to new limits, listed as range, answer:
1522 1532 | 11.4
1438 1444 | 12.6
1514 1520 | 11.7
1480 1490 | 12.3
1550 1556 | 12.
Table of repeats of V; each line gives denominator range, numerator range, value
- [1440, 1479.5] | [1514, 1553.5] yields 0.88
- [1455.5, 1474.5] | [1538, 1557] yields 0.87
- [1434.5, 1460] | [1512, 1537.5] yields 0.90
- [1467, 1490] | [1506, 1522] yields 0.92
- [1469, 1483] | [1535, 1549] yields 0.83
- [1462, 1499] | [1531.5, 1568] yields 0.94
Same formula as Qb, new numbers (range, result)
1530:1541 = 11.06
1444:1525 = 13.53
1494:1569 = 13.26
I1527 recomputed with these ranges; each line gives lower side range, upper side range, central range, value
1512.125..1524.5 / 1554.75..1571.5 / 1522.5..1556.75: 3.2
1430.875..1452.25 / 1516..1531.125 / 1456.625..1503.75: -1.9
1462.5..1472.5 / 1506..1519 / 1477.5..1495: 0.3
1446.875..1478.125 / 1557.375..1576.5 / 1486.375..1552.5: 8.7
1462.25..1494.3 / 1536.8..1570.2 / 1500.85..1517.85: 1.0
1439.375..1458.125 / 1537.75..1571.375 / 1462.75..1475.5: -0.6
